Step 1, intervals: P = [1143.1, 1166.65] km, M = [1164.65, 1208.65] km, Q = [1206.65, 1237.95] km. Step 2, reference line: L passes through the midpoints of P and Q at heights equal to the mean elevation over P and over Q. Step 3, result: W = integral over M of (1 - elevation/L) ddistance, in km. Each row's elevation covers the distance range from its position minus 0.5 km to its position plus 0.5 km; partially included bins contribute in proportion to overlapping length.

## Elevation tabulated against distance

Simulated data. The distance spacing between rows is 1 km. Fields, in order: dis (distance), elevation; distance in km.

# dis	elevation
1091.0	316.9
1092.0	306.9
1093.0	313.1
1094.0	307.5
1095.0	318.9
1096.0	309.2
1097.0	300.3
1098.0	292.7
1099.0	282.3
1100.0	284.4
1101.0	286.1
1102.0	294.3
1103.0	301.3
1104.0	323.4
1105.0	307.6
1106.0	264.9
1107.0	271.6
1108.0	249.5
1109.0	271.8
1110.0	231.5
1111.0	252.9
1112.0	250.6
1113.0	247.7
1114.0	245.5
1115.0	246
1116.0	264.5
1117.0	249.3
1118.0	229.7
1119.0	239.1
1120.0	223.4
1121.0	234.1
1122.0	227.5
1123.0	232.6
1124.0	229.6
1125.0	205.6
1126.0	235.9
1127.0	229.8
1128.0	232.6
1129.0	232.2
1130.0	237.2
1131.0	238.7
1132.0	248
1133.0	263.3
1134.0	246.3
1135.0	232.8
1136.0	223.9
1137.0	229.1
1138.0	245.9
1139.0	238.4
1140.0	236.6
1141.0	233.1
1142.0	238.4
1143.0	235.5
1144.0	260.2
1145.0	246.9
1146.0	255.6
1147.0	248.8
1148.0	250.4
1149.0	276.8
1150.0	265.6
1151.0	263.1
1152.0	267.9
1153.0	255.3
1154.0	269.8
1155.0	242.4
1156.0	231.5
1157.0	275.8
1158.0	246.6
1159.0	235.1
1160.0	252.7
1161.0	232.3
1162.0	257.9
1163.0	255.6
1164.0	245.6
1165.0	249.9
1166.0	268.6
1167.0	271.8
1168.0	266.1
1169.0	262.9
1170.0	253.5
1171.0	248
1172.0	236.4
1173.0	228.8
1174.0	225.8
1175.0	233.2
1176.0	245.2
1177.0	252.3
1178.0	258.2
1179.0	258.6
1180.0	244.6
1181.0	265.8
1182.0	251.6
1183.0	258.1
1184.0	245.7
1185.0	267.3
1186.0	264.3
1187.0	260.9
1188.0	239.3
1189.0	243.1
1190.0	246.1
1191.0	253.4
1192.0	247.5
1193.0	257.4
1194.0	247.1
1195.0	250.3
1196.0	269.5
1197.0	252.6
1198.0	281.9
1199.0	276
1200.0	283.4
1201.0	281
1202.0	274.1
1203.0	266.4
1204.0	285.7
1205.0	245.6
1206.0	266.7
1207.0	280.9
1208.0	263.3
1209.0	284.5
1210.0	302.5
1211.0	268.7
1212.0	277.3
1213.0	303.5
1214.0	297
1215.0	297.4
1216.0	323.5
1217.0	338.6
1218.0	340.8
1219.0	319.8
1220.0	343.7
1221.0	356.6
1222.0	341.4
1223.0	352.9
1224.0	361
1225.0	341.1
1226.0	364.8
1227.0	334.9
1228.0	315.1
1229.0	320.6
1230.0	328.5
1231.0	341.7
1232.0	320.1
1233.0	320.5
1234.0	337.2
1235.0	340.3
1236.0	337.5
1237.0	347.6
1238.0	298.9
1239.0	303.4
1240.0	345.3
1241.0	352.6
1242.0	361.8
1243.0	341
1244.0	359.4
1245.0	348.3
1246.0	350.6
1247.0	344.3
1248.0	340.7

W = 4.4 km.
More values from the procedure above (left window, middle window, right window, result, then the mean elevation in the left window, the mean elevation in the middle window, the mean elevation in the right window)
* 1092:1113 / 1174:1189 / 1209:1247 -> 2.9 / 285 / 252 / 330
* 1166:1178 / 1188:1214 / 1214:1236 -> 2.4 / 249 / 268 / 334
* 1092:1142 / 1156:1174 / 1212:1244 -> 2.4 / 257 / 251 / 333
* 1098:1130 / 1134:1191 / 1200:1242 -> 6.5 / 254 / 250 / 315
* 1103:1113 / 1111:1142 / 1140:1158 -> 2.9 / 270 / 238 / 253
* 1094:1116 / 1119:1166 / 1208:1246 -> 7.9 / 278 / 244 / 328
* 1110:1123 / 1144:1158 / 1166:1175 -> -0.6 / 242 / 257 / 249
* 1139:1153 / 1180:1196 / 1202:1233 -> 1.9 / 252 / 253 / 312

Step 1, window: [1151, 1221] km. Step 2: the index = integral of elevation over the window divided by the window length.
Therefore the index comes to 266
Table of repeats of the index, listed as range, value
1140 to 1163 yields 252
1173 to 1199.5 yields 253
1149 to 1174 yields 253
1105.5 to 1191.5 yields 247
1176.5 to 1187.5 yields 257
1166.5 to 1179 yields 249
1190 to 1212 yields 268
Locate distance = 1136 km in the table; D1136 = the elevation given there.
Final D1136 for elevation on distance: 223.9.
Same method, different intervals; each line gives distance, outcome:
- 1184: 245.7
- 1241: 352.6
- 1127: 229.8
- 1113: 247.7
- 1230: 328.5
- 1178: 258.2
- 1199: 276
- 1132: 248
